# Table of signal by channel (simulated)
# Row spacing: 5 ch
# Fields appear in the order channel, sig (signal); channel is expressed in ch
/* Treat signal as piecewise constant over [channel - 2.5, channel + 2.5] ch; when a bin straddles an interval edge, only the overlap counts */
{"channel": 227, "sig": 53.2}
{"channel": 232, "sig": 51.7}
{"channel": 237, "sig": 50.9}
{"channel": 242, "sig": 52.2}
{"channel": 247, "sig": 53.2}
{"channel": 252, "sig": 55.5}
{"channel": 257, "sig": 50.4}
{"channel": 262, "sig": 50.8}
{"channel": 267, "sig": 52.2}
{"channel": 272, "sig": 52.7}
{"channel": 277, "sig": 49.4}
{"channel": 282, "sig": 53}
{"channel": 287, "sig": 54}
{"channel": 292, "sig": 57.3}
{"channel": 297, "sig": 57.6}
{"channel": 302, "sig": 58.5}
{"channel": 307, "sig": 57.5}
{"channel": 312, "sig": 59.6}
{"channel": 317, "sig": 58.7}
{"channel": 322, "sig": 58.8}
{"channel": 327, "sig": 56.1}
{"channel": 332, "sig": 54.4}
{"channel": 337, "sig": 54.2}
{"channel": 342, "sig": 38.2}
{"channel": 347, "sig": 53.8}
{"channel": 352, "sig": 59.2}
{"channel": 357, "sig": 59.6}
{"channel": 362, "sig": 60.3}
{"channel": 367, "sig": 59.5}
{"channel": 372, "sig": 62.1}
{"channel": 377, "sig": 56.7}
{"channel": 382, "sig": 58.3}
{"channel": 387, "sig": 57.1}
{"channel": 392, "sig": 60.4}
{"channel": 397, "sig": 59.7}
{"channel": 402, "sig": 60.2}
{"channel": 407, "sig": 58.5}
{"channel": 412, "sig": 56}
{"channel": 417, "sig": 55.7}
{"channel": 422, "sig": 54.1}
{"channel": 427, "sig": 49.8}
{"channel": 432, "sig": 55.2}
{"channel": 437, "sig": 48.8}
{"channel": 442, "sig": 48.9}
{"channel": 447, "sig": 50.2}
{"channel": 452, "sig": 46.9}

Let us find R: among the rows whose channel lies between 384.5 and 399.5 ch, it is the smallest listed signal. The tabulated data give 57.1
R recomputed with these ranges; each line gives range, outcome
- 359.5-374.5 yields 59.5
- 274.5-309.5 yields 49.4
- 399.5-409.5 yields 58.5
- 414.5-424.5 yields 54.1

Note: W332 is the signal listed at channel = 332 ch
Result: 54.4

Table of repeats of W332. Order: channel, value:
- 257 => 50.4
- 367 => 59.5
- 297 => 57.6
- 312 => 59.6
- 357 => 59.6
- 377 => 56.7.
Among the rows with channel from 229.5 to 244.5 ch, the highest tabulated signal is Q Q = 52.2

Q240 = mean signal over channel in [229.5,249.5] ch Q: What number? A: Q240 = 52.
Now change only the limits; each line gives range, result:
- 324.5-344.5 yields 50.7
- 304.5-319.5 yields 58.6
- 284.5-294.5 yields 55.6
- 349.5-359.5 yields 59.4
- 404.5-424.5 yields 56.1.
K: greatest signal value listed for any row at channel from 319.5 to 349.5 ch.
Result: 58.8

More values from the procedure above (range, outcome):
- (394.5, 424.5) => 60.2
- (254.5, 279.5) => 52.7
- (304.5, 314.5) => 59.6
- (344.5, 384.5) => 62.1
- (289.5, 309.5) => 58.5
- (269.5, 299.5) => 57.6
